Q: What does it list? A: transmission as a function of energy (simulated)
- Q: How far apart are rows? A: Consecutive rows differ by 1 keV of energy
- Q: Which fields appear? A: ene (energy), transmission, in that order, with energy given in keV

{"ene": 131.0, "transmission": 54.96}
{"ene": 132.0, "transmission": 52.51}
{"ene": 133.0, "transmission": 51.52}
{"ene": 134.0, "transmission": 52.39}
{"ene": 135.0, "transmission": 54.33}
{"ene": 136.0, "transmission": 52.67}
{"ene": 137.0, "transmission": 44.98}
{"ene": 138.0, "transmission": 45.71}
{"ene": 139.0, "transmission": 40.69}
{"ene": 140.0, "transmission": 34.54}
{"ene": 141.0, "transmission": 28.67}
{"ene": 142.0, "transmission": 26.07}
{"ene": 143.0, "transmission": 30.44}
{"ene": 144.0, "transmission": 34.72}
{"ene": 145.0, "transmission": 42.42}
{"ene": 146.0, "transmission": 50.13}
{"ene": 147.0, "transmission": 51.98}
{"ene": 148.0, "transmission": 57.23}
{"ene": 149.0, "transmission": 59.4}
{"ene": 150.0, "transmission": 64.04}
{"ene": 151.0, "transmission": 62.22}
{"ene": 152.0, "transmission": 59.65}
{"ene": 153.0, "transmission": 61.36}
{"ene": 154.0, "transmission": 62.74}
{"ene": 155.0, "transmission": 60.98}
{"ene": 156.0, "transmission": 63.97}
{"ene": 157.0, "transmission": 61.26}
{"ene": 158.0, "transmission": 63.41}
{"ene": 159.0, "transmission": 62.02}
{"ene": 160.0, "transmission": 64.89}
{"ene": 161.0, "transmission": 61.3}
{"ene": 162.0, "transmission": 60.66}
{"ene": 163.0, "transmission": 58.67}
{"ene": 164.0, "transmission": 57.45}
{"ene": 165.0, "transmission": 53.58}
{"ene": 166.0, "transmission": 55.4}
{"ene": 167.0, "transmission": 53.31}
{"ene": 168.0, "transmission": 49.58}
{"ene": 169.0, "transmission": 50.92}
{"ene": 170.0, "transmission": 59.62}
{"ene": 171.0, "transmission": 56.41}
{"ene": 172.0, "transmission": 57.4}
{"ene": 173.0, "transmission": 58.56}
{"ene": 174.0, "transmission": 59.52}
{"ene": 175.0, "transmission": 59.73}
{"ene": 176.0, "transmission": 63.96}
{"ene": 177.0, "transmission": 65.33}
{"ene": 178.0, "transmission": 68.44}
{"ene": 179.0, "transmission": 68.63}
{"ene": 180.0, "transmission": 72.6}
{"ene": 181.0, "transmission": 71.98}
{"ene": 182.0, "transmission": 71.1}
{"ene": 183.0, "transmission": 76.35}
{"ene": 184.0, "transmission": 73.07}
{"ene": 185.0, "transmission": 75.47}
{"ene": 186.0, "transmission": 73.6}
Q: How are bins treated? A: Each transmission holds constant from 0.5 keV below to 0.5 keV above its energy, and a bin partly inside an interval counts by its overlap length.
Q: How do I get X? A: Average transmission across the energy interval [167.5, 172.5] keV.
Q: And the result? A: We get 54.8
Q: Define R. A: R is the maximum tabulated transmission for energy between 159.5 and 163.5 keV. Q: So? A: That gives 64.89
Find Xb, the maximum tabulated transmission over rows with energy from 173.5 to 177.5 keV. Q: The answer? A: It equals 65.33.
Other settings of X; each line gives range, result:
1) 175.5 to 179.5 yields 66.6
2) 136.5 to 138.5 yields 45.3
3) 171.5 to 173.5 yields 58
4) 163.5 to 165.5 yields 55.5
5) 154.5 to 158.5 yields 62.4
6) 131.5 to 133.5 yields 52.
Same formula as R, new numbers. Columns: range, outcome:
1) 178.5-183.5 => 76.35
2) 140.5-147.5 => 51.98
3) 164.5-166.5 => 55.4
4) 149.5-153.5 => 64.04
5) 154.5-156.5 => 63.97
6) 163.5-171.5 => 59.62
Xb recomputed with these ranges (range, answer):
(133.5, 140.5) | 54.33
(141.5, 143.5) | 30.44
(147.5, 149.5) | 59.4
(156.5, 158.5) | 63.41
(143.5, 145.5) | 42.42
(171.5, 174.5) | 59.52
